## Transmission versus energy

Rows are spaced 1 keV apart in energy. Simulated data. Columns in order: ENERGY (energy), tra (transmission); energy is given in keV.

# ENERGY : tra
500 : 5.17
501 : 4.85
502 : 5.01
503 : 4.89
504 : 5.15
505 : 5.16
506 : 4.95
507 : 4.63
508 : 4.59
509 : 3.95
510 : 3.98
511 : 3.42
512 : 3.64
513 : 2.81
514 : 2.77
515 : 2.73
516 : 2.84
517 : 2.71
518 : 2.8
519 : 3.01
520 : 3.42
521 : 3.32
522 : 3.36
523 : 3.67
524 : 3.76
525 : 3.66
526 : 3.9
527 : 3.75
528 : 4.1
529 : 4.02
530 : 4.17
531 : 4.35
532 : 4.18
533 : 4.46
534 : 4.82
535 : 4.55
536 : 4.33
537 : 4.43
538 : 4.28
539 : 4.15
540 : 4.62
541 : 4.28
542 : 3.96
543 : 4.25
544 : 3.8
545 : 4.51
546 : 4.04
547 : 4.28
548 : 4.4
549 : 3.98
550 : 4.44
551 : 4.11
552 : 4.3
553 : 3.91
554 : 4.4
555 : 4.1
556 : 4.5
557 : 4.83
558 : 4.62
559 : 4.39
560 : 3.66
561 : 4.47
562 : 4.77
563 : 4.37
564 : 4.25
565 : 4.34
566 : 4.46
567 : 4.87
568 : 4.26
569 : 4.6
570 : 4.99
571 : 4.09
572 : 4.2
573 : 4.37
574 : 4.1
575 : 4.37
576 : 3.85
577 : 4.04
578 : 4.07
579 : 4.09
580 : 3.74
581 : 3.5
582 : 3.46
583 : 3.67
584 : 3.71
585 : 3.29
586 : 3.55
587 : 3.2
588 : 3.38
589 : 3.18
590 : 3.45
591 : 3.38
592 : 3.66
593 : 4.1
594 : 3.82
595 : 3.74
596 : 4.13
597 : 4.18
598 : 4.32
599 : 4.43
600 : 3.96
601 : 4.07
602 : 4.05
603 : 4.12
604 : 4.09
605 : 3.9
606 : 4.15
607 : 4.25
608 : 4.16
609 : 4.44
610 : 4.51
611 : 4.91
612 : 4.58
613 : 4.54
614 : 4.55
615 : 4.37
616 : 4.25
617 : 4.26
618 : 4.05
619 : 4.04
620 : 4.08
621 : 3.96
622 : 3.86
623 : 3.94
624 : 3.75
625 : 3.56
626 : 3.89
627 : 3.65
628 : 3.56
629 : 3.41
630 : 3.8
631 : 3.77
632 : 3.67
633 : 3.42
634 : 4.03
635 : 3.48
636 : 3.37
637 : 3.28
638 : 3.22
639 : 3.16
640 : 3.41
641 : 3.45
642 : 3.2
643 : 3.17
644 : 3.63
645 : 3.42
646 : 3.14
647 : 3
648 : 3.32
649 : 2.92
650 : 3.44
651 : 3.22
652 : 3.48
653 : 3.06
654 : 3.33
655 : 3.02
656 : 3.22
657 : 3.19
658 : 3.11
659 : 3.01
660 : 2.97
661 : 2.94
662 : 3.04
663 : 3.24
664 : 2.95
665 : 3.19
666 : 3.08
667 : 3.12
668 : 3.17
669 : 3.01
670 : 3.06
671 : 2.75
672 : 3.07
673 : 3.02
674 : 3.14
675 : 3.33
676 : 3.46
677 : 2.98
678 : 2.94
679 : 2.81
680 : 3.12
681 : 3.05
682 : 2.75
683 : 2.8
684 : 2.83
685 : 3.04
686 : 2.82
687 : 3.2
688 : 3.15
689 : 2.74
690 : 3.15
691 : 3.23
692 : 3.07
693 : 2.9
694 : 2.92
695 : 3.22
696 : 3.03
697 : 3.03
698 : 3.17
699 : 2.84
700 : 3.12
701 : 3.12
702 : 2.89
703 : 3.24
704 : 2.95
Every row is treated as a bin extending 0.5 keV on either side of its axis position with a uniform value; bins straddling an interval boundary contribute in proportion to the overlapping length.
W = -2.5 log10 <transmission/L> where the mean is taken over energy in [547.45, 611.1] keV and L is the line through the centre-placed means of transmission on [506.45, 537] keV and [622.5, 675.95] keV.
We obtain -0.16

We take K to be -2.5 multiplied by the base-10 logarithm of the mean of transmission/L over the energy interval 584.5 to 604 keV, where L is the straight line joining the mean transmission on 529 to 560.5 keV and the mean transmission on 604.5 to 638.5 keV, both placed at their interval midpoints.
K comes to 0.08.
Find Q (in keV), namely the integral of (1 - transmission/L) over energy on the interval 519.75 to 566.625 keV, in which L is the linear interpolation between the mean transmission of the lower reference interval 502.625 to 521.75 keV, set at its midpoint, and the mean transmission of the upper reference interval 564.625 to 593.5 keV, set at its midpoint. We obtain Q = -4.64 keV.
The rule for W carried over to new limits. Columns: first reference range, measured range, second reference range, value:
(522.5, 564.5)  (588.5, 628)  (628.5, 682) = -0.12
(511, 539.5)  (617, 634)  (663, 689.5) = -0.17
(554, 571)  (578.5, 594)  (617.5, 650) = 0.17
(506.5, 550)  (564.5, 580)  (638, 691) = -0.18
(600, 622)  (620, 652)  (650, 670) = 0.05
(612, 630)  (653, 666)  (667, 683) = 0.07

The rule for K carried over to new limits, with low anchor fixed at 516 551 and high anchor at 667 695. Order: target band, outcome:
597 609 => -0.176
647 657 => 0.000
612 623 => -0.218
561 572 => -0.190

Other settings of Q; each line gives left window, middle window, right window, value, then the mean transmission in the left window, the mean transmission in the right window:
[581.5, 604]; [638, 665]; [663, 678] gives 0.55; 3.77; 3.09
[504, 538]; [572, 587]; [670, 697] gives -1.18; 3.85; 3.02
